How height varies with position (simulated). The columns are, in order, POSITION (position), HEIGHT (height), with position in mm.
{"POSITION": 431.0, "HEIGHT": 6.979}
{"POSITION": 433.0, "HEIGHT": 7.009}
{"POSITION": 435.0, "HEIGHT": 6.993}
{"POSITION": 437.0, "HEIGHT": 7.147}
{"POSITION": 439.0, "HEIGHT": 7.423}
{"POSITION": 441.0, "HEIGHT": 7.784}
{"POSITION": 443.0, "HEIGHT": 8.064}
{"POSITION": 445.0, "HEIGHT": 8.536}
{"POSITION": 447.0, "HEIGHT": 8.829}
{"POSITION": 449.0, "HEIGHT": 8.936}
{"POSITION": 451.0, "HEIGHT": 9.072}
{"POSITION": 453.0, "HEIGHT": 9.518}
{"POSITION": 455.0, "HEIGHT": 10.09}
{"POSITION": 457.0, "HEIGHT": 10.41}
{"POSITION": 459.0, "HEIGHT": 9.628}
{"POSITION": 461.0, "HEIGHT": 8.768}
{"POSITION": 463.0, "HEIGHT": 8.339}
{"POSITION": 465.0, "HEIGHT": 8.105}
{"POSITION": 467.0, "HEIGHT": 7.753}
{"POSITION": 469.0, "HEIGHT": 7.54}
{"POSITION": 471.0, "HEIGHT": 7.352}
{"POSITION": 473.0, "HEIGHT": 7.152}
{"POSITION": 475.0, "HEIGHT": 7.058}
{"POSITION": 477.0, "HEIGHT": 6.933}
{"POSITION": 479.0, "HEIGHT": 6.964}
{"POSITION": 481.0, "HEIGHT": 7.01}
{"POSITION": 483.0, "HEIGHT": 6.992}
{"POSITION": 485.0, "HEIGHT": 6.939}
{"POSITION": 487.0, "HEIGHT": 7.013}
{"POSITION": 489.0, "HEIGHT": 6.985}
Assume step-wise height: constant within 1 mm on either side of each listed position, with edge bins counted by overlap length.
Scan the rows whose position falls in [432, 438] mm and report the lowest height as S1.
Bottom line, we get 6.993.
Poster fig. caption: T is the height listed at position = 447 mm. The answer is 8.829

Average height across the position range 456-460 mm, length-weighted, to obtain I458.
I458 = 10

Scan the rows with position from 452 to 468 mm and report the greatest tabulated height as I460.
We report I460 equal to 10.41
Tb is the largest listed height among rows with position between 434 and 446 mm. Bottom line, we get 8.536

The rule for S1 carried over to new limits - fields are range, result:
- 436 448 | 7.147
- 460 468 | 7.753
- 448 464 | 8.339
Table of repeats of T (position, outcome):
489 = 6.985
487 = 7.013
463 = 8.339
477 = 6.933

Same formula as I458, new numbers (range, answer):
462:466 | 8.22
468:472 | 7.45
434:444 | 7.48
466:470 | 7.65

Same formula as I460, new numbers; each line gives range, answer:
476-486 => 7.01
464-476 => 8.105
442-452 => 9.072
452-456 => 10.09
